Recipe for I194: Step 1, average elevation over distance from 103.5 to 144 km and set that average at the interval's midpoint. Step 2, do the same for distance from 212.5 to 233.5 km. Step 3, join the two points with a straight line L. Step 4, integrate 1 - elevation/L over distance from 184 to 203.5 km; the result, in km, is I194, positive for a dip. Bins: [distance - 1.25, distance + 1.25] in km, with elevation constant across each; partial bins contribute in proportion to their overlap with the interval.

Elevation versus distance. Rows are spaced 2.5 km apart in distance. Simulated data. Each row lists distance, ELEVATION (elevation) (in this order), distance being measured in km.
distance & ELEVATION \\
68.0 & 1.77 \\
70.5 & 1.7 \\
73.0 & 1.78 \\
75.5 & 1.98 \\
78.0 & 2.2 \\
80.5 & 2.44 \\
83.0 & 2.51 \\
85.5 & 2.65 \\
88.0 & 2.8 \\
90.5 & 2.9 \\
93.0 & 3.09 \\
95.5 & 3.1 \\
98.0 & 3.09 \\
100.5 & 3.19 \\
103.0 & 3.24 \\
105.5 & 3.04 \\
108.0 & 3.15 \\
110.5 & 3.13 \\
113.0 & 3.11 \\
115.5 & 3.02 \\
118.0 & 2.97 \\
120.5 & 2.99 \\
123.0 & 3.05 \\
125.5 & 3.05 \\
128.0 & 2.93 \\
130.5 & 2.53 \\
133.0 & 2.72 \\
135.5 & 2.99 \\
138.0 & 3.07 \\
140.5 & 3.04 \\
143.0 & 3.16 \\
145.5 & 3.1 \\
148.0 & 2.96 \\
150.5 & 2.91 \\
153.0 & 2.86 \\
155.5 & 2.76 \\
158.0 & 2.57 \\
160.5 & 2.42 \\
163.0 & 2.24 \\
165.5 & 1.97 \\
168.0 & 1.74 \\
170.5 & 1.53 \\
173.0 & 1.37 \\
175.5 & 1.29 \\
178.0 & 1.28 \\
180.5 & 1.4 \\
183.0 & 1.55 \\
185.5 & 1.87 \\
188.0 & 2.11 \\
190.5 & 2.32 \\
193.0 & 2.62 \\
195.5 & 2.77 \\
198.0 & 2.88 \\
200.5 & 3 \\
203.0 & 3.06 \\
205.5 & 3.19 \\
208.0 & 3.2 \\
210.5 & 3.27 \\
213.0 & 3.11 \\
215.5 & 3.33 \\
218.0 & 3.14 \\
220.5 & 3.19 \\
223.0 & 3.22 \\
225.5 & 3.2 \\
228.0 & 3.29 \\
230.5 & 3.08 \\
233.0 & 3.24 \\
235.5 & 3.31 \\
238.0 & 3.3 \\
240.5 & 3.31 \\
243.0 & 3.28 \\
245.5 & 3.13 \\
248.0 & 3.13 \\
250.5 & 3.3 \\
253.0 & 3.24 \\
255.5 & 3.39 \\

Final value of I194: 3.70 km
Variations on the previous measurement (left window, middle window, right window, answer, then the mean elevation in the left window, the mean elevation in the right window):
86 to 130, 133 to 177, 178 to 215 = 5.2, 3.03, 2.57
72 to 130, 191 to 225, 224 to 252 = 1.0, 2.84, 3.23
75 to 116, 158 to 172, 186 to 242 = 4.5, 2.87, 3.04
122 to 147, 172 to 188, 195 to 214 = 8.0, 2.96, 3.07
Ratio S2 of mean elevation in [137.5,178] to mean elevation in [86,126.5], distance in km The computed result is 0.8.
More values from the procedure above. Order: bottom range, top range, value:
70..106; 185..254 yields 1.15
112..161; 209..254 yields 1.11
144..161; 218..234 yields 1.13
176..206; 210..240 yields 1.41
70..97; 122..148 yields 1.19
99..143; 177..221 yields 0.87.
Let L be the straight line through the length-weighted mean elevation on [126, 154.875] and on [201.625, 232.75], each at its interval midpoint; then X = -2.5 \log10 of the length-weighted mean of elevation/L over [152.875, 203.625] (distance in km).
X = 0.39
